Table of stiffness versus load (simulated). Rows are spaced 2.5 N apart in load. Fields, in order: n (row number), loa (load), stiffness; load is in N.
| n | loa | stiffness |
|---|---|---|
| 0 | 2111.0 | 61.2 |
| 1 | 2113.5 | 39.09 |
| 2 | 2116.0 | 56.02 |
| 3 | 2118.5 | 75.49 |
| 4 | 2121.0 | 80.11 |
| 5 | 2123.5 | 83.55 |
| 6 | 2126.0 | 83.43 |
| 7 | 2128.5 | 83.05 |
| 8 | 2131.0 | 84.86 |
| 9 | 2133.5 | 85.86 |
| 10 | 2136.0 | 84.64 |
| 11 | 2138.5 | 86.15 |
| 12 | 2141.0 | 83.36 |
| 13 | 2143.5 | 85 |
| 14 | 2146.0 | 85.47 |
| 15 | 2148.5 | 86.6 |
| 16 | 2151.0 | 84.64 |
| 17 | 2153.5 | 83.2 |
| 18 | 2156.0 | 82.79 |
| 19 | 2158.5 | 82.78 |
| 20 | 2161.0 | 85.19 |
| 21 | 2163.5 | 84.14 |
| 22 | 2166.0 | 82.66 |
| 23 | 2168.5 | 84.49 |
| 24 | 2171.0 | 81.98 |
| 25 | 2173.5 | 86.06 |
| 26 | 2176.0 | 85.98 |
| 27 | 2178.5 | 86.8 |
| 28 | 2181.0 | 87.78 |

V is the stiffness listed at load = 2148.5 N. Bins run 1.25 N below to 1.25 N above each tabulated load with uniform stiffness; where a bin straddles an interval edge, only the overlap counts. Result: 86.6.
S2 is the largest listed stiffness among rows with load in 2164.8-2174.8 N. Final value 86.06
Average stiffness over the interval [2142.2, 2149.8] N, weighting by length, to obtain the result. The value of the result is 85.7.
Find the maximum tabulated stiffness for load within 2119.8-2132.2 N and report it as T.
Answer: 84.86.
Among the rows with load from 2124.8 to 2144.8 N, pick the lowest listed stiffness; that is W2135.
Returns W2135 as 83.05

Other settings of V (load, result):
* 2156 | 82.79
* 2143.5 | 85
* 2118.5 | 75.49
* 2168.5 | 84.49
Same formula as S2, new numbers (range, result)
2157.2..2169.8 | 85.19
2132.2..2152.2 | 86.6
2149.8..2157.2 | 84.64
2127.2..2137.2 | 85.86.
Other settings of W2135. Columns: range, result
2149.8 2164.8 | 82.78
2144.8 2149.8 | 85.47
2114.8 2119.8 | 56.02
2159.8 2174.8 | 81.98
